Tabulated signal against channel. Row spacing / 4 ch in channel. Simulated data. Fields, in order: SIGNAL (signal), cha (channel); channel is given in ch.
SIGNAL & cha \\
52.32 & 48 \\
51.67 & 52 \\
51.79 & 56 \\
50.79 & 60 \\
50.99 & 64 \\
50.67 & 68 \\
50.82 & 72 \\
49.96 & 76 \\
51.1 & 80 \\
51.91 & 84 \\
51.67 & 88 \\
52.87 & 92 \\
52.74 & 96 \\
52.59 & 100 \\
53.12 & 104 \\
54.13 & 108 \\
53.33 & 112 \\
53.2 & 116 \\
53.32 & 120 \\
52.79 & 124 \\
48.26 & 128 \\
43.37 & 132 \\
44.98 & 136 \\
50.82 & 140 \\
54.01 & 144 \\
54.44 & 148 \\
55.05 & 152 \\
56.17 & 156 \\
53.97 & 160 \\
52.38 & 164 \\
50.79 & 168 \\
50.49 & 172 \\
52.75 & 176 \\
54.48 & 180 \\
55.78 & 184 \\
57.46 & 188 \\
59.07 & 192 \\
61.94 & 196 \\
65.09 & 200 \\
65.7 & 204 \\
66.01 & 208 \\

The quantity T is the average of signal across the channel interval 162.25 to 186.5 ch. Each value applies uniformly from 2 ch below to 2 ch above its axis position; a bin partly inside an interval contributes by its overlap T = 52.9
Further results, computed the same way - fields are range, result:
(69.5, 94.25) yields 51.4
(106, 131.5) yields 52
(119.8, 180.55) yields 51.6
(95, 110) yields 53.2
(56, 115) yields 51.9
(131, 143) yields 47.3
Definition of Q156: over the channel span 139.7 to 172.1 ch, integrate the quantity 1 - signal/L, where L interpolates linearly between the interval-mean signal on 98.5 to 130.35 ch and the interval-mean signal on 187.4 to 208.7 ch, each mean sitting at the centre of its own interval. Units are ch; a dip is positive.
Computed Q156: 2.3 ch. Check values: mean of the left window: 52.5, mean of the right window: 62.7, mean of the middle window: 53.4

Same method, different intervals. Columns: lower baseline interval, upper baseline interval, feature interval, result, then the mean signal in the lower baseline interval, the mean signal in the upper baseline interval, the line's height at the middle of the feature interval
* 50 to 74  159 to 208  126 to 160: 2.5 ch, 51.1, 57.1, 55.1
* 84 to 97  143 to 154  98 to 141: 2.0 ch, 52.3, 54.5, 53.4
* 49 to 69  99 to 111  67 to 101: 0.5 ch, 51.3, 53.3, 52.4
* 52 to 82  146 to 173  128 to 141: 1.6 ch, 50.9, 53.4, 52.8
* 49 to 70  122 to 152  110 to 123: -0.7 ch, 51.2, 50.2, 50.4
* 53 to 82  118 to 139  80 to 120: -2.5 ch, 50.9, 48.7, 49.7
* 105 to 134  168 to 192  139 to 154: -0.3 ch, 51.3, 54.3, 52.6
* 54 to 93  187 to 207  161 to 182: 2.7 ch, 51.2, 62.3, 60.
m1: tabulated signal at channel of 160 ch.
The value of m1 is 53.97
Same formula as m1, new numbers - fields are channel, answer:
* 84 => 51.91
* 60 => 50.79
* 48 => 52.32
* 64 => 50.99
